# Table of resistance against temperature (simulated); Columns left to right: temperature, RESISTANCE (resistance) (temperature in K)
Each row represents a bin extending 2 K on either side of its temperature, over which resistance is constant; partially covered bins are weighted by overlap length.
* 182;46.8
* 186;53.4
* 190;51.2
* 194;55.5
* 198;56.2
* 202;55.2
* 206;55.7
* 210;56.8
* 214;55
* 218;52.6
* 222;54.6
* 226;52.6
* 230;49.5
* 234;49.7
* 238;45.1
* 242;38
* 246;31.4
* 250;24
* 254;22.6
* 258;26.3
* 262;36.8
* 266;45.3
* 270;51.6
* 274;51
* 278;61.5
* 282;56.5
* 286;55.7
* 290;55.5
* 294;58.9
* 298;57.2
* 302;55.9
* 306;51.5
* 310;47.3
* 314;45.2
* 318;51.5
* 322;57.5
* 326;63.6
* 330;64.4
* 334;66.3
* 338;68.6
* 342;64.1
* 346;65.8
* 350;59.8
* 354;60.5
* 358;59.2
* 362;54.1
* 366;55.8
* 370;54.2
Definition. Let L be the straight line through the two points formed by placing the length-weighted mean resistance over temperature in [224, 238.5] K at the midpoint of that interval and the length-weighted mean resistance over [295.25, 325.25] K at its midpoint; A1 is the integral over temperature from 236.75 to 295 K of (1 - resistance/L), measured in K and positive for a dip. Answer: 8.52 K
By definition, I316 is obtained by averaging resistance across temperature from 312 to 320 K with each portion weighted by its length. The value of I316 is 48.4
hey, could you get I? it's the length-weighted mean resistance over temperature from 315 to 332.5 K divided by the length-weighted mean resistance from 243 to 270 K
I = 1.79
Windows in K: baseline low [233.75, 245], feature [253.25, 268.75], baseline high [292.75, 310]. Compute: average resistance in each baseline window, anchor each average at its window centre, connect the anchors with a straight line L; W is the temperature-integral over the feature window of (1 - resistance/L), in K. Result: 4.1 K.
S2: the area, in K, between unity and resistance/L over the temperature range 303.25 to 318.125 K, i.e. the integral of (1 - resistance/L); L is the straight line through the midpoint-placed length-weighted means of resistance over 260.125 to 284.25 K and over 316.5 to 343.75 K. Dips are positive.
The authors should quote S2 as 2.4 K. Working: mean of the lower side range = 50.6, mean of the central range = 48.9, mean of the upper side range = 62.5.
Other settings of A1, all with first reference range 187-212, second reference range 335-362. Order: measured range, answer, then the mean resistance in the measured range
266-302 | 2.4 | 55.4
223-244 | 3.5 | 47.3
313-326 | 1.6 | 53.8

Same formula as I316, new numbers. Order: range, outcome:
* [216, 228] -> 53.3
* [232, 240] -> 47.4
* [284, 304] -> 56.6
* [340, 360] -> 61.9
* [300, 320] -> 50.3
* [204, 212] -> 56.2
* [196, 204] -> 55.7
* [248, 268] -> 31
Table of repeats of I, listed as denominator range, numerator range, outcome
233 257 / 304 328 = 1.54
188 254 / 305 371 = 1.21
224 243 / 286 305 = 1.19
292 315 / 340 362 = 1.15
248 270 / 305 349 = 1.79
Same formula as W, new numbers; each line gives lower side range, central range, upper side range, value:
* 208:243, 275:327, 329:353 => 4.17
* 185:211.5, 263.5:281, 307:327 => 0.39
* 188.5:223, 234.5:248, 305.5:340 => 3.93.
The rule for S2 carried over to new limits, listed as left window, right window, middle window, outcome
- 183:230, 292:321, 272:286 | -0.84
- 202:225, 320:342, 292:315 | 3.30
